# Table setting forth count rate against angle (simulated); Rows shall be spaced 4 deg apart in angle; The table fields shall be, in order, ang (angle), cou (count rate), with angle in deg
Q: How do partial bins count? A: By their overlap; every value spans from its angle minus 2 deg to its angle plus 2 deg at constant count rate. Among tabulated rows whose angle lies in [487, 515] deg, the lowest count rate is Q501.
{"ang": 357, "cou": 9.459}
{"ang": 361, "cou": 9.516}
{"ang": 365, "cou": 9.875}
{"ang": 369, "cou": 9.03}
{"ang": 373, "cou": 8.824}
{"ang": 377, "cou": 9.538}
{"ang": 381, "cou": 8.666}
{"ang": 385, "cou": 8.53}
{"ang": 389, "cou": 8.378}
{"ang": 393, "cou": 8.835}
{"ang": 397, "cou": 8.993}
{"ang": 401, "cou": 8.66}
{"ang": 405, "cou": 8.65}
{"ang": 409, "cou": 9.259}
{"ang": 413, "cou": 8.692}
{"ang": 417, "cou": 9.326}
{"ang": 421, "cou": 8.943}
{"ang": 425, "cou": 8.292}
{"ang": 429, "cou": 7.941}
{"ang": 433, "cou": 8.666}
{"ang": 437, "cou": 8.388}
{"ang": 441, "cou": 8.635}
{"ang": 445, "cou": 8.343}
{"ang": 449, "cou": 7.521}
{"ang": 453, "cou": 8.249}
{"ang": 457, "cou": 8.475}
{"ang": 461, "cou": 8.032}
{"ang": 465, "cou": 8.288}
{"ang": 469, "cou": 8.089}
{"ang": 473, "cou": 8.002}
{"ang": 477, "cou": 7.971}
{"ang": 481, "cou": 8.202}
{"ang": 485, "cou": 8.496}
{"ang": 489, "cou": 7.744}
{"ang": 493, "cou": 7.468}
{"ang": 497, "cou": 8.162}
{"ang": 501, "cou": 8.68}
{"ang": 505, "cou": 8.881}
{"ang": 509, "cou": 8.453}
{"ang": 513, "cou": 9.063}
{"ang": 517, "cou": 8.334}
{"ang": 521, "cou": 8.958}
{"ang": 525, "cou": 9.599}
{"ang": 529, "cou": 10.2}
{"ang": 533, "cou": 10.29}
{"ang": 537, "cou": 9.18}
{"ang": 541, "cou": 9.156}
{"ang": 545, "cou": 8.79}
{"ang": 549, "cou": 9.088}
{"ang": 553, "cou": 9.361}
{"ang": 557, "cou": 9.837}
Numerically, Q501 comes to 7.468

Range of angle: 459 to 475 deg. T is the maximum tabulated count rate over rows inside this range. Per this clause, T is 8.288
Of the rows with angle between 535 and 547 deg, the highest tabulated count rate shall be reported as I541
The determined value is 9.18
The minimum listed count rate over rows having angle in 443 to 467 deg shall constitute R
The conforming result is 7.521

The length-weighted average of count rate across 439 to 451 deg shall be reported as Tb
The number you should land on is 8.17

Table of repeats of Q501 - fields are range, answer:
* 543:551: 8.79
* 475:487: 7.971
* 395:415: 8.65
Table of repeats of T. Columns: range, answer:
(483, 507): 8.881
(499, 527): 9.599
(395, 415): 9.259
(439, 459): 8.635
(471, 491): 8.496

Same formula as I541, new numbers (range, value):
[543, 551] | 9.088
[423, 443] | 8.666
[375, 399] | 9.538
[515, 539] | 10.29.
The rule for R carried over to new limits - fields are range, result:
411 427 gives 8.292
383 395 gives 8.378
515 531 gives 8.334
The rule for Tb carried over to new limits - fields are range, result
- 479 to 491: 8.15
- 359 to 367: 9.7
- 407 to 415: 8.98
